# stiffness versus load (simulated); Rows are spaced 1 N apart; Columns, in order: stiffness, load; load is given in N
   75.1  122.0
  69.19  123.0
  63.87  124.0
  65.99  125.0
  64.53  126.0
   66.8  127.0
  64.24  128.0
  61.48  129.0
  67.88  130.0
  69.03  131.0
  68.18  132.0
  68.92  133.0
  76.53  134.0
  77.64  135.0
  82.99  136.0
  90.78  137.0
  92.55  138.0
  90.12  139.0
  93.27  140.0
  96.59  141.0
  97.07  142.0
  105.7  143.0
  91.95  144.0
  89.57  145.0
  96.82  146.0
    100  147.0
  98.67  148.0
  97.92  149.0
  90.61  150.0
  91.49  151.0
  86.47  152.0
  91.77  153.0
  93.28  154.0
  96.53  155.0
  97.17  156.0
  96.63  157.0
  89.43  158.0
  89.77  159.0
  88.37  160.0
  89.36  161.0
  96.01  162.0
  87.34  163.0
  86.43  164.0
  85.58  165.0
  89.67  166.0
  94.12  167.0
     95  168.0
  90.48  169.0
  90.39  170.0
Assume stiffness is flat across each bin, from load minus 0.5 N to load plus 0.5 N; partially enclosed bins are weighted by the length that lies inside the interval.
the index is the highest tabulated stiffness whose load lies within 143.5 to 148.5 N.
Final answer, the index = 100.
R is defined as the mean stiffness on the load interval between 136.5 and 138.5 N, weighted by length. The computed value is 91.7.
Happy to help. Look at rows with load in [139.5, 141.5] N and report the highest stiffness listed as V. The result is 96.59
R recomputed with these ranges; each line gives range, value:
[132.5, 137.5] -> 79.4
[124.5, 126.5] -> 65.3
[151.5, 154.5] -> 90.5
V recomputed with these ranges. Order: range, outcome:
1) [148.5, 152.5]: 97.92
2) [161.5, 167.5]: 96.01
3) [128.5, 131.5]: 69.03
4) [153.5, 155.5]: 96.53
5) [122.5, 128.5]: 69.19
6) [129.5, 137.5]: 90.78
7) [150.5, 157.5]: 97.17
